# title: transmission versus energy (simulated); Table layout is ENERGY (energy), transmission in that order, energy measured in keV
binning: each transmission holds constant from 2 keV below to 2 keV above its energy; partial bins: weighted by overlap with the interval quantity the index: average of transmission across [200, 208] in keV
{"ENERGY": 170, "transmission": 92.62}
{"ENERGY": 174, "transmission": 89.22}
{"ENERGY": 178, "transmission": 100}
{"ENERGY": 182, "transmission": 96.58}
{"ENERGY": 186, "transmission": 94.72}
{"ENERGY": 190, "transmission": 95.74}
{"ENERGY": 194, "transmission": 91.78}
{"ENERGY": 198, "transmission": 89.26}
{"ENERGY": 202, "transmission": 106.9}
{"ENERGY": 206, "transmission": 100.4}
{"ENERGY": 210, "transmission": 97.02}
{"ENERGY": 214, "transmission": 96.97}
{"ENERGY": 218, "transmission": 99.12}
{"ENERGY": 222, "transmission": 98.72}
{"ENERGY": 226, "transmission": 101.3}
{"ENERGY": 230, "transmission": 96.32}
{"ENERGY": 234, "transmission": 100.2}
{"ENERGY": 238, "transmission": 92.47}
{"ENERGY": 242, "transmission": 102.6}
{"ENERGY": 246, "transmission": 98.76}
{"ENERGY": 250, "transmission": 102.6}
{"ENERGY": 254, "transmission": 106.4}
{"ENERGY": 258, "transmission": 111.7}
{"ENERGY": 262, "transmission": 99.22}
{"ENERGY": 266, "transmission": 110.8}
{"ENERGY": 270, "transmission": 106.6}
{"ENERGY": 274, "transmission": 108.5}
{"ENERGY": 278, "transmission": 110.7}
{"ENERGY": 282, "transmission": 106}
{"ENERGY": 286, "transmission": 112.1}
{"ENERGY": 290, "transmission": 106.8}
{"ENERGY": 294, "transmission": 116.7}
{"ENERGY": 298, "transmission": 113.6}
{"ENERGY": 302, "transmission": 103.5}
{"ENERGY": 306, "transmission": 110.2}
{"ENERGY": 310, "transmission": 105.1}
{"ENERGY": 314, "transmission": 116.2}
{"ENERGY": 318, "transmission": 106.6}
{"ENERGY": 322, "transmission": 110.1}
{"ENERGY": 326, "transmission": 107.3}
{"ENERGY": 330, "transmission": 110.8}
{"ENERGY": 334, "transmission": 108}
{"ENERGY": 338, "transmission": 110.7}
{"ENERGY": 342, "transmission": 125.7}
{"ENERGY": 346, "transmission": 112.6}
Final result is 104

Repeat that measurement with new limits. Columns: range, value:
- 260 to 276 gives 106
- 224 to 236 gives 99.3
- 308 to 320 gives 109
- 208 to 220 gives 97.7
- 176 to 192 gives 96.8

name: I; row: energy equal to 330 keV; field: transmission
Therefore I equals 110.8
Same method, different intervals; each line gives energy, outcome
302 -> 103.5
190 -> 95.74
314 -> 116.2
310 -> 105.1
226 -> 101.3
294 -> 116.7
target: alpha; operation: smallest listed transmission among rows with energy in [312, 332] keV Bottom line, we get 106.6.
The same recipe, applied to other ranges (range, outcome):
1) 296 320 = 103.5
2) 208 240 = 92.47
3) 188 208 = 89.26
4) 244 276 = 98.76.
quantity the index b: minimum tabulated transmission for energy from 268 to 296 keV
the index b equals 106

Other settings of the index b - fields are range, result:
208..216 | 96.97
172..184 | 89.22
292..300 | 113.6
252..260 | 106.4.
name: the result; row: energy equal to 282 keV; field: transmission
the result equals 106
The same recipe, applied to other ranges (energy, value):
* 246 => 98.76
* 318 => 106.6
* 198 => 89.26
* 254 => 106.4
